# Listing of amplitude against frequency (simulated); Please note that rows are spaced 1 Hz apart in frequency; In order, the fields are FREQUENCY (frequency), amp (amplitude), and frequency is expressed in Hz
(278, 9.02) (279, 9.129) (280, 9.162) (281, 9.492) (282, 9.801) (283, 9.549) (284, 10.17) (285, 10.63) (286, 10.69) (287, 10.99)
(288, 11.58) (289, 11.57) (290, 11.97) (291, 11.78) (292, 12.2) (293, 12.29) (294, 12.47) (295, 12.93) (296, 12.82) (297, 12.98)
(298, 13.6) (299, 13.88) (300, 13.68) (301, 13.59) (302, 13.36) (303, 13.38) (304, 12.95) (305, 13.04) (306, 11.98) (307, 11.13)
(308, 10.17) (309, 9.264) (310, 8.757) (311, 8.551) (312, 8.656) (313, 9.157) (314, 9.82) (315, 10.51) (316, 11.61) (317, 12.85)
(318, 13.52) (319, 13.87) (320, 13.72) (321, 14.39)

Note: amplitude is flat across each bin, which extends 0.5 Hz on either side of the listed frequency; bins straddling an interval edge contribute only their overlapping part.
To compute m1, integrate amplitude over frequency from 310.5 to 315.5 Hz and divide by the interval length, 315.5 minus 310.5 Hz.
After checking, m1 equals 9.34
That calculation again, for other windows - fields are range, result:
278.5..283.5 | 9.43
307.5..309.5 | 9.72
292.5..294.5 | 12.4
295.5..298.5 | 13.1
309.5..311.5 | 8.65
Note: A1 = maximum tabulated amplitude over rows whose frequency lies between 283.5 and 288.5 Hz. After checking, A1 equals 11.58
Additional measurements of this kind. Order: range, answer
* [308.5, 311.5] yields 9.264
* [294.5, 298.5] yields 13.6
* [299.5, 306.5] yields 13.68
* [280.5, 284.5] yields 10.17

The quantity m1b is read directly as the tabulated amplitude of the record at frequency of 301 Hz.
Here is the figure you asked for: 13.59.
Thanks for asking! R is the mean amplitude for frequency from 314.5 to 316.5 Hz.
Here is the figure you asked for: 11.1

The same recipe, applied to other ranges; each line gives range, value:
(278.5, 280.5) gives 9.15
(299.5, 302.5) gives 13.5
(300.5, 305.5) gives 13.3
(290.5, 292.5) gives 12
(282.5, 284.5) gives 9.86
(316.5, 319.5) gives 13.4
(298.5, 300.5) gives 13.8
